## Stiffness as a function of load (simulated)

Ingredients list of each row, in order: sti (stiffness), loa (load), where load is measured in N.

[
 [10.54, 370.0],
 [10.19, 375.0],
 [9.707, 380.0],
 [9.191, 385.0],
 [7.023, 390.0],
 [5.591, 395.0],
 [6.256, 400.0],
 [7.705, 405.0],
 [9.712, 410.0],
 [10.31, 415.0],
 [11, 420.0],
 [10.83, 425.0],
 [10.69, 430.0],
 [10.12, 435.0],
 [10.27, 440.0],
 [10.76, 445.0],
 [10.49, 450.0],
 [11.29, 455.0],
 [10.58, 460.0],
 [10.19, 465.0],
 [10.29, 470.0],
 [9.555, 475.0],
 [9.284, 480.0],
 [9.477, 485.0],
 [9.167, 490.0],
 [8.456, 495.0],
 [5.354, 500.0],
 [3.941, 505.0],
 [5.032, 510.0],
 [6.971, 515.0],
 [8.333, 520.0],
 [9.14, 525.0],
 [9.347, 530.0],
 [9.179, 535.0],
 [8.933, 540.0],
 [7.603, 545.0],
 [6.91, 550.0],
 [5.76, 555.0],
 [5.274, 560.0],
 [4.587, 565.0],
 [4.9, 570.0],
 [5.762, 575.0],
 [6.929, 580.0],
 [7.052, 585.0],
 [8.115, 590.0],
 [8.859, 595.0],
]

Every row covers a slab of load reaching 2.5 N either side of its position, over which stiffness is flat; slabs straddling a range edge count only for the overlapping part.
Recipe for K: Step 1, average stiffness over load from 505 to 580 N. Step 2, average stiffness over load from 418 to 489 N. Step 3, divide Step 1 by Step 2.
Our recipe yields 0.67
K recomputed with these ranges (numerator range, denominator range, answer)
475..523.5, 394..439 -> 0.81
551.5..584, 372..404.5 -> 0.70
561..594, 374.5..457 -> 0.67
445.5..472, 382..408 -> 1.46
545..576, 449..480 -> 0.55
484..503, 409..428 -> 0.75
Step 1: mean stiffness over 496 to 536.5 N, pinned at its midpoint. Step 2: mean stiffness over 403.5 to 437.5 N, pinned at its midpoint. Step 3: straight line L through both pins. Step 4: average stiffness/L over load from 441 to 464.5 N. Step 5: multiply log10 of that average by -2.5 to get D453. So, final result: -0.17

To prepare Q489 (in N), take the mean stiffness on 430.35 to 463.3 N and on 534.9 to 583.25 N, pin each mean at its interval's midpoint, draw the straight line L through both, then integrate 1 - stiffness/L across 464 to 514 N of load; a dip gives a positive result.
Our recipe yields 6.3 N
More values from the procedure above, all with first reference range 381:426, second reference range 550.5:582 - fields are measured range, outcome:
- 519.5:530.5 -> -4.5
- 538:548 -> -3.5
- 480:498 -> -5.0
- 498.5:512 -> 4.0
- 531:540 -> -4.3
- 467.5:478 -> -3.7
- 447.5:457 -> -3.9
